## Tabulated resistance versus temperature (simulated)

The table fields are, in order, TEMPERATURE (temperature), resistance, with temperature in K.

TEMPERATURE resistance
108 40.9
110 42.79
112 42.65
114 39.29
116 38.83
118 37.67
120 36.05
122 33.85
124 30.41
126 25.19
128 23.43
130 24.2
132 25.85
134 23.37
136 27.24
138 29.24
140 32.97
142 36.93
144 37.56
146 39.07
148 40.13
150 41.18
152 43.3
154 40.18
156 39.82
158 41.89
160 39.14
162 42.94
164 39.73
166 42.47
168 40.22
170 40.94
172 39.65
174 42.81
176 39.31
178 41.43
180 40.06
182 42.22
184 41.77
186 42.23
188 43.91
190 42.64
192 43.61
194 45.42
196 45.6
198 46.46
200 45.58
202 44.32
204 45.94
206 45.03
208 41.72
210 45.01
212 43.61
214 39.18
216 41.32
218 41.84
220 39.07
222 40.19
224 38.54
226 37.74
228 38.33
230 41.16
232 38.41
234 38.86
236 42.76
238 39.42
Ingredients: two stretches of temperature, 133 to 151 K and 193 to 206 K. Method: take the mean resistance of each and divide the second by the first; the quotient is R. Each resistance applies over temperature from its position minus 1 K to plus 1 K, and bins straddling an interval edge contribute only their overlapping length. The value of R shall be 1.3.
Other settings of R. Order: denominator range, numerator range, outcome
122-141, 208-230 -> 1.49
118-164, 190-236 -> 1.22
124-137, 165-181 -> 1.61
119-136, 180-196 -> 1.55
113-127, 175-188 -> 1.20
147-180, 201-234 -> 1.01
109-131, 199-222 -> 1.26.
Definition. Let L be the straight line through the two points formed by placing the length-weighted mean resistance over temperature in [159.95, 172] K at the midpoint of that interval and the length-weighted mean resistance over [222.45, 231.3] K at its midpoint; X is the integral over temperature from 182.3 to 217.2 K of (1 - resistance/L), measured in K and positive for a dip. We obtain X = -3.34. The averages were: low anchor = 40.9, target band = 43.7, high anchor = 39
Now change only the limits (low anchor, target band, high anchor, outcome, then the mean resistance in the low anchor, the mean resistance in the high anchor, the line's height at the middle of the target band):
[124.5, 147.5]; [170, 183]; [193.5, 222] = -1.2 K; 29.8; 43.4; 37.5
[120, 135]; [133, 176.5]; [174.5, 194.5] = -4.7 K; 27.2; 42.2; 34.4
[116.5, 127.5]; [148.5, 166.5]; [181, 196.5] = -1.3 K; 32.5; 43.4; 38.3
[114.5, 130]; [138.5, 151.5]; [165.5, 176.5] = -0.6 K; 31.9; 40.9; 36.1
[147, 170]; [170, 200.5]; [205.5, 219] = -0.7 K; 41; 42.4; 41.7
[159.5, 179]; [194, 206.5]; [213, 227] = -1.7 K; 40.9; 39.7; 40.2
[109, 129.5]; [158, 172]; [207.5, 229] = -1.3 K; 34.8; 40.6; 37.4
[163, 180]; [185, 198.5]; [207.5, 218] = -0.9 K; 40.8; 42.2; 41.5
